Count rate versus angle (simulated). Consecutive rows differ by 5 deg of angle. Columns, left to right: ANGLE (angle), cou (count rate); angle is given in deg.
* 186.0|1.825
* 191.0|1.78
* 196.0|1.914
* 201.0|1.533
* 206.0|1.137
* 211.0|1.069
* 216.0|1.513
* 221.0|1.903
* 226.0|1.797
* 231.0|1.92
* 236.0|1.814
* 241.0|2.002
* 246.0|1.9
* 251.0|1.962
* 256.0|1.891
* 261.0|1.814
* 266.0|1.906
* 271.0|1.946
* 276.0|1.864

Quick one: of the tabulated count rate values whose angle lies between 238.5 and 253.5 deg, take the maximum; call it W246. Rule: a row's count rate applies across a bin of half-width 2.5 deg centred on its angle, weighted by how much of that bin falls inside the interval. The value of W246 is 2.002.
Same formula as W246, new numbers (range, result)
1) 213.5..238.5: 1.92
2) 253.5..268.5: 1.906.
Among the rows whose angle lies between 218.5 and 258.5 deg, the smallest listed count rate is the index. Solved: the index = 1.797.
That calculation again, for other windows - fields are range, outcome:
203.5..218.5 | 1.069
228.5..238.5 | 1.814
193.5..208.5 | 1.137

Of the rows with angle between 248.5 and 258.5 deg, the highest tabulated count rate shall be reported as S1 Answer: 1.962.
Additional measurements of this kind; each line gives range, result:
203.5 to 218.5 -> 1.513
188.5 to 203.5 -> 1.914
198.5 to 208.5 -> 1.533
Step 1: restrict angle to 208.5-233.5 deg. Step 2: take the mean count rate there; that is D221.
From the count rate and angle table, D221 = 1.64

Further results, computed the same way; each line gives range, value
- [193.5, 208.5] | 1.53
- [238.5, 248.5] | 1.95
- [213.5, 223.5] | 1.71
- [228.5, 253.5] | 1.92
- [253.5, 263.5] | 1.85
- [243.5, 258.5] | 1.92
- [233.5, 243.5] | 1.91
